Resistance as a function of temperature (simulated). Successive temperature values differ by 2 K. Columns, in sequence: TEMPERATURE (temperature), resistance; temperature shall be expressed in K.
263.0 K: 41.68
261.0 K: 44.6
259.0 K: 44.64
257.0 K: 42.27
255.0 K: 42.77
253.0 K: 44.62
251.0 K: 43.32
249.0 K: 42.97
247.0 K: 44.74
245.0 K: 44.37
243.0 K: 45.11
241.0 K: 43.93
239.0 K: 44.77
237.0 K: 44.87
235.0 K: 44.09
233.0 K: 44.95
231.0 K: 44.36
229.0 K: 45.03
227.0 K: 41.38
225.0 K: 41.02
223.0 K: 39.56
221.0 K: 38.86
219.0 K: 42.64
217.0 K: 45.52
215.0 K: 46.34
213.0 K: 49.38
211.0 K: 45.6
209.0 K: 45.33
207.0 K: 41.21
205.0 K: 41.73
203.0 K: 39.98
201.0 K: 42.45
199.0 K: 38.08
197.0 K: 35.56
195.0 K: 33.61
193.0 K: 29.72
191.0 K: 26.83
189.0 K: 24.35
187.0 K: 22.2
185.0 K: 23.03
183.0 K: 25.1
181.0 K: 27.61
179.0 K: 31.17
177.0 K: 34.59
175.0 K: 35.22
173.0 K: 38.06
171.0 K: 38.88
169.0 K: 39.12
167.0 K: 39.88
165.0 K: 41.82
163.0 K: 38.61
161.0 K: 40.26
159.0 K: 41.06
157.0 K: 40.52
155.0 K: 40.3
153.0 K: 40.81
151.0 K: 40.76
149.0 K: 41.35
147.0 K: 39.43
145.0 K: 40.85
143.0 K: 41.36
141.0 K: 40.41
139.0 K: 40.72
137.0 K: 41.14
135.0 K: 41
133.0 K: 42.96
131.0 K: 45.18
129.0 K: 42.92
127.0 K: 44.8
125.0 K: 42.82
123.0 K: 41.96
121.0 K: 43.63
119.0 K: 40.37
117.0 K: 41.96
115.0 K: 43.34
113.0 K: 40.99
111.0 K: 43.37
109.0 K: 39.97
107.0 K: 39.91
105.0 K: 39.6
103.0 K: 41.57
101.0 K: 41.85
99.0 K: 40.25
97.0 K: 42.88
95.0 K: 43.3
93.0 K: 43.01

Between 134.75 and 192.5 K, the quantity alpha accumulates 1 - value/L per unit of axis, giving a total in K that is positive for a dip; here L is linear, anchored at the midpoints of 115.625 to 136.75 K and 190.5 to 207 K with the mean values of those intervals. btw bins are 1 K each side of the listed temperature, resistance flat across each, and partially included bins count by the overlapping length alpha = 4.95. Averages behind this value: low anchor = 42.7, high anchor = 36.6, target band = 36.3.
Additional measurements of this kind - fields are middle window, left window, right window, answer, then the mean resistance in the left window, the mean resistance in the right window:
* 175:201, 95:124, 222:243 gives 7.7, 41.6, 43.5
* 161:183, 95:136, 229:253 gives 3.5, 42.1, 44.4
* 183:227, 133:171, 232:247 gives 5.7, 40.5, 44.6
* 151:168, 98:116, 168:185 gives -2.6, 41.2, 33.1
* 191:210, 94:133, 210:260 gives 2.4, 42.2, 43.9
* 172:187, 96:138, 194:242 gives 4.3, 42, 42.5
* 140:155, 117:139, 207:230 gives 0.7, 42.6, 43.6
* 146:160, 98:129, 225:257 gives 0.6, 41.8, 43.9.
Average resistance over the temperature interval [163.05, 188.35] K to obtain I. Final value 33.1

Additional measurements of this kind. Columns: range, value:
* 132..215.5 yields 37.8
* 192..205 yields 37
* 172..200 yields 30.4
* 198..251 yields 43.4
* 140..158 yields 40.6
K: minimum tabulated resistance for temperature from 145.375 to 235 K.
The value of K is 22.2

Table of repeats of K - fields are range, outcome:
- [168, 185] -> 23.03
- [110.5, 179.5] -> 31.17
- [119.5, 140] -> 40.72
